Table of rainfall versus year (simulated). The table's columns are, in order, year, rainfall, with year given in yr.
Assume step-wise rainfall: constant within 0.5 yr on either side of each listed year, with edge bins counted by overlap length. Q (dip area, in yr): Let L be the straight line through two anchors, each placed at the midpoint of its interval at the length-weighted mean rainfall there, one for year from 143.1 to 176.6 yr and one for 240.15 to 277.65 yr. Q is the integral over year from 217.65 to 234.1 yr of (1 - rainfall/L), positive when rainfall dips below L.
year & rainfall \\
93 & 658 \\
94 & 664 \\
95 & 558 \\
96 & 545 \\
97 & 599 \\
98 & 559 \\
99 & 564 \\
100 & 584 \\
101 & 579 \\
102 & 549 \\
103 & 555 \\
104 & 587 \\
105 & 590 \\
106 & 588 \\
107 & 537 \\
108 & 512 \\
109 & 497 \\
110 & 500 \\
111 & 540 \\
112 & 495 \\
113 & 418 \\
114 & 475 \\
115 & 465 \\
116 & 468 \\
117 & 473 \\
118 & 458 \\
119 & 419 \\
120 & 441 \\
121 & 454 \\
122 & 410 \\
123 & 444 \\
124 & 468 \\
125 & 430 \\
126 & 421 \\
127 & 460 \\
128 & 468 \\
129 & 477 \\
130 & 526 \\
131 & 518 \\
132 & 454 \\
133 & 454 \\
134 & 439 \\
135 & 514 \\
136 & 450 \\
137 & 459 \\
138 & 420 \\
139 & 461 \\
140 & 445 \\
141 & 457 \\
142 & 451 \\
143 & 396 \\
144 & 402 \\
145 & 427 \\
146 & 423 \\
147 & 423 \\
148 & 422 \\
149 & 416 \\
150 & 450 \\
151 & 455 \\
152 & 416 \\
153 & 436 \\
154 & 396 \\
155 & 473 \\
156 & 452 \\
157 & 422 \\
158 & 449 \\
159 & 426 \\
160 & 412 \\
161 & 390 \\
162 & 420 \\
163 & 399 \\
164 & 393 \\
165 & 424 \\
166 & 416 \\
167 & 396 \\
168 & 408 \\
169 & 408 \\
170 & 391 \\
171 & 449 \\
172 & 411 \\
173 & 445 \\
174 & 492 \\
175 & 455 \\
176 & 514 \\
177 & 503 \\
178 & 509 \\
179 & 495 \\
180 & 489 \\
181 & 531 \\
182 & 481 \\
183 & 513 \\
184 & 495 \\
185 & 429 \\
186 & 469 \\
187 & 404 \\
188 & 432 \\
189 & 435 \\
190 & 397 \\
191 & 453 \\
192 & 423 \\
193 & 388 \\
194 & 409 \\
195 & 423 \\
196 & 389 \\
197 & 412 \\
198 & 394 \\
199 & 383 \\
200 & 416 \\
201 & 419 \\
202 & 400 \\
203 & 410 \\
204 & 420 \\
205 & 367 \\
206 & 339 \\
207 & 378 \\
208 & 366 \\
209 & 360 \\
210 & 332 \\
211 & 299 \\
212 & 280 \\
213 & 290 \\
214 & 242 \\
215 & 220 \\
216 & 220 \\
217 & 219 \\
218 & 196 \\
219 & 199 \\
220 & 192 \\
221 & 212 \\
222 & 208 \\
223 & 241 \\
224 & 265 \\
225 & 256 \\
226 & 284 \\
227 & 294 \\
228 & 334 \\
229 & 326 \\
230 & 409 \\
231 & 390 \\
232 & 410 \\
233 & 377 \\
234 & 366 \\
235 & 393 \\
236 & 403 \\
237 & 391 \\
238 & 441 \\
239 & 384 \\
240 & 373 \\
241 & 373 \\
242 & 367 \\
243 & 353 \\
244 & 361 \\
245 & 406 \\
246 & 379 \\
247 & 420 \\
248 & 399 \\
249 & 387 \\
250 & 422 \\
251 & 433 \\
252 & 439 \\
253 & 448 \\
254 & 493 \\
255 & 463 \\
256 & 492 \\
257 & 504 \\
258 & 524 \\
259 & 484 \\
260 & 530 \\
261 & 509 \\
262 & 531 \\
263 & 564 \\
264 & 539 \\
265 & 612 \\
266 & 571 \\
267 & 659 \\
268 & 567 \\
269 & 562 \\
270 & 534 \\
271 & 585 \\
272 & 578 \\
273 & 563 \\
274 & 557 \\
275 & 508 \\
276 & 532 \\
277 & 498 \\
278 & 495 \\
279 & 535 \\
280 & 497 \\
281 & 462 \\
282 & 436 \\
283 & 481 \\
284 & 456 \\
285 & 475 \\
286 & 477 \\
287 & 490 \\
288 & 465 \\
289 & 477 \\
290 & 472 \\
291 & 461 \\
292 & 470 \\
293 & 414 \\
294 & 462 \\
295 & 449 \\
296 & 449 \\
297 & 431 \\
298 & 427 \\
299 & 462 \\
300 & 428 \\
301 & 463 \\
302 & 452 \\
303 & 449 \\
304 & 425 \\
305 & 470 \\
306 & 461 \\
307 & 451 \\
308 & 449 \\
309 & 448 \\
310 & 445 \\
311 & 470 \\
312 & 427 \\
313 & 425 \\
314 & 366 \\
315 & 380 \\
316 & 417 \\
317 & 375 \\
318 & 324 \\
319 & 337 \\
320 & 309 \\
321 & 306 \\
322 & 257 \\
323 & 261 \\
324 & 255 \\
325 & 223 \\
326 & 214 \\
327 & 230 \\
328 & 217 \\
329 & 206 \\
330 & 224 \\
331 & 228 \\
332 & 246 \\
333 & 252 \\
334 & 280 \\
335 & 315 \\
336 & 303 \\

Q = 6.26 yr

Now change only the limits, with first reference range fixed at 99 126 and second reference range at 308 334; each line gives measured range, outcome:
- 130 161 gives 1.82 yr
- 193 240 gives 8.31 yr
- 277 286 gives -3.35 yr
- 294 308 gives -4.84 yr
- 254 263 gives -3.34 yr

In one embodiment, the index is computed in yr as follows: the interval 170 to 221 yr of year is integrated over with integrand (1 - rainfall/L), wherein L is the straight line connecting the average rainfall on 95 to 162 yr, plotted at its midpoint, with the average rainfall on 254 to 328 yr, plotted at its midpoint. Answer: 8.2 yr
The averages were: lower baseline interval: 472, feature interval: 390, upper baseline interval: 454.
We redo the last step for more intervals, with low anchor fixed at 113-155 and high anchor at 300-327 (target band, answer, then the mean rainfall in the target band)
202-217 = 3.4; 322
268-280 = -4.5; 540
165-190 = -1.5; 455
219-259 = 3.1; 374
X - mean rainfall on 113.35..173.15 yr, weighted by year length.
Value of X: 439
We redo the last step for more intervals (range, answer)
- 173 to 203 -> 446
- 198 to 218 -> 333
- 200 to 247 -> 331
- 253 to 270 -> 535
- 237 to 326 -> 449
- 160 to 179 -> 436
